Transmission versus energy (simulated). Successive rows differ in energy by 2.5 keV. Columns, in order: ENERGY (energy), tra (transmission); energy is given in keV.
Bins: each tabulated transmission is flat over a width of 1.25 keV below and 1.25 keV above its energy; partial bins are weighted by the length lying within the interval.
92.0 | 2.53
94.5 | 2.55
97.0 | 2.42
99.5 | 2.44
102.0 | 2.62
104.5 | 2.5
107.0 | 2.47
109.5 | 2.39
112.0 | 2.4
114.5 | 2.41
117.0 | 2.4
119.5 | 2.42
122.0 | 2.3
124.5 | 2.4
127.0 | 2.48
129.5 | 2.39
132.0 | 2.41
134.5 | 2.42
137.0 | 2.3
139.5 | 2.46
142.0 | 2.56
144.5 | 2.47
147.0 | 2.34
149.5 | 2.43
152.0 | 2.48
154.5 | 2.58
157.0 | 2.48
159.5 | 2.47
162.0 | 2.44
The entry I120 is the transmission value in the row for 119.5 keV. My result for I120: 2.42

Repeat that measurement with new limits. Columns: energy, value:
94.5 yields 2.55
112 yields 2.4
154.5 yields 2.58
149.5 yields 2.43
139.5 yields 2.46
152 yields 2.48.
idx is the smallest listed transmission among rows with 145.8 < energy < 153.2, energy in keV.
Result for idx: 2.34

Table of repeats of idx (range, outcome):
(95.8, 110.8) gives 2.39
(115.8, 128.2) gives 2.3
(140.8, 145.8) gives 2.47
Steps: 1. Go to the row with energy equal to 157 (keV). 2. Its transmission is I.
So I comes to 2.48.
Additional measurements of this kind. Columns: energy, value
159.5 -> 2.47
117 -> 2.4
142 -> 2.56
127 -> 2.48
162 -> 2.44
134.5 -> 2.42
